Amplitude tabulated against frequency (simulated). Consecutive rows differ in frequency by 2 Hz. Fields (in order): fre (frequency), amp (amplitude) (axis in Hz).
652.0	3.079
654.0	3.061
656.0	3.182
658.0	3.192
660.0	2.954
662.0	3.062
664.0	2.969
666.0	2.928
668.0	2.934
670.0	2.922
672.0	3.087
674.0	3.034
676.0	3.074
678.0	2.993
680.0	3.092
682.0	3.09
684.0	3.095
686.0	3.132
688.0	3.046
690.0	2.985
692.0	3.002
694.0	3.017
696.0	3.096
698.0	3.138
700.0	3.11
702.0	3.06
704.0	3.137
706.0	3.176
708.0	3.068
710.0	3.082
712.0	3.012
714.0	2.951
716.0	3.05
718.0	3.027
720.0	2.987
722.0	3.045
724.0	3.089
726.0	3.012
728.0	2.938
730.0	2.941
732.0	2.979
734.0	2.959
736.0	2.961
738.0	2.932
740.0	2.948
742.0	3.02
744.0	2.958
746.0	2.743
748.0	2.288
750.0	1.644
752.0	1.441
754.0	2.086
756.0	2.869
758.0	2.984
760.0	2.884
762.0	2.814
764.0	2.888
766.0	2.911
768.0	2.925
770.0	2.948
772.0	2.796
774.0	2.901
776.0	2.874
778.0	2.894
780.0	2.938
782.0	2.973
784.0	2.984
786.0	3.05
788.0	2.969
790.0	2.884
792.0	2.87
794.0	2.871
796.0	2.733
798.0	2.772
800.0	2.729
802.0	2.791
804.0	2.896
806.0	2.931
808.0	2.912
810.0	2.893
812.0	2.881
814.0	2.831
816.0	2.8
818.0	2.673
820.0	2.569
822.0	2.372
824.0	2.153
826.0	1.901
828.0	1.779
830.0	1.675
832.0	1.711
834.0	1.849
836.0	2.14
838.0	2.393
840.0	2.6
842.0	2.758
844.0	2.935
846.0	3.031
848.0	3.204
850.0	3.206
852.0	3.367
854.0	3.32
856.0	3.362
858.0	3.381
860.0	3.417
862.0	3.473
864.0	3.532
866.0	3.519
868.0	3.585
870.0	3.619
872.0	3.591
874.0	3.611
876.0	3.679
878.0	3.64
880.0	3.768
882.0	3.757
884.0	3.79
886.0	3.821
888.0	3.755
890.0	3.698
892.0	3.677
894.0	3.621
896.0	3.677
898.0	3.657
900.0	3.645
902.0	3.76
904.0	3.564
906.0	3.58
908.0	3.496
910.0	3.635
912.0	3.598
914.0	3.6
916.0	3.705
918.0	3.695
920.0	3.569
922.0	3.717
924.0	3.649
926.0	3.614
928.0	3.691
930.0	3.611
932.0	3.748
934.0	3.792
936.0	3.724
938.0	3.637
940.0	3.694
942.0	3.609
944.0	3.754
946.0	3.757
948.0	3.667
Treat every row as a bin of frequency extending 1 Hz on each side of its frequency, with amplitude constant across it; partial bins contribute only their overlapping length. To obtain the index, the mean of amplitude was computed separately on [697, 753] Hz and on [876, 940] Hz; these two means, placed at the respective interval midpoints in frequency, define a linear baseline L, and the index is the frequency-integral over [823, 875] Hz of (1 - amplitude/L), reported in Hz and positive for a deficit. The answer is 8.2 Hz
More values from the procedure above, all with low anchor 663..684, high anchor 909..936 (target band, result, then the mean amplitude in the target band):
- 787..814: 4.0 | 2.86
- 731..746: 1.1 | 2.95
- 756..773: 1.9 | 2.89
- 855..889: -0.7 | 3.61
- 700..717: 0.2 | 3.07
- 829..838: 4.0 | 1.9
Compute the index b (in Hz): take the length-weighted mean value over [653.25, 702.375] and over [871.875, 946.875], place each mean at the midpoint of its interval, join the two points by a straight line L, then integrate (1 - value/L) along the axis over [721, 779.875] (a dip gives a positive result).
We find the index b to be 8.4 Hz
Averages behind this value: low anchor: 3.05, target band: 2.78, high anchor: 3.67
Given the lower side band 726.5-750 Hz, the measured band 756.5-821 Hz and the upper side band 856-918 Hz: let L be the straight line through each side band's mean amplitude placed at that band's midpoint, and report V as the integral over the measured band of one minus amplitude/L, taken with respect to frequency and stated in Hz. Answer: 4.73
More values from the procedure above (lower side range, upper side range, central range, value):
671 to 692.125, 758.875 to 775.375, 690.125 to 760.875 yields 2.3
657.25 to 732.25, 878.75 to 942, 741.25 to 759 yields 4.2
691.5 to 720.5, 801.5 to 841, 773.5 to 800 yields -2.8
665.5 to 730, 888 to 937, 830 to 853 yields 5.6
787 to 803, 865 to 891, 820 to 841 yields 7.3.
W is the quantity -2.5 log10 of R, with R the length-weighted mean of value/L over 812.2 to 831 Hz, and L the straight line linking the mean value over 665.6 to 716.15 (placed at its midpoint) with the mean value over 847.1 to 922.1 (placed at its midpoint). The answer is 0.41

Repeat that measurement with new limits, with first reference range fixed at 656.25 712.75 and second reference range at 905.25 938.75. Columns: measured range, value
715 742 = 0.06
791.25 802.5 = 0.19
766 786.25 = 0.13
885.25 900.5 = -0.03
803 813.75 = 0.16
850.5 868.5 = 0.02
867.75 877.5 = -0.03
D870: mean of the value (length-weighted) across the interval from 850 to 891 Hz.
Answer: 3.58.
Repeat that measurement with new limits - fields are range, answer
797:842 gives 2.47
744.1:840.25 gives 2.62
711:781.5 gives 2.82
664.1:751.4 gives 2.96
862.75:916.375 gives 3.65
